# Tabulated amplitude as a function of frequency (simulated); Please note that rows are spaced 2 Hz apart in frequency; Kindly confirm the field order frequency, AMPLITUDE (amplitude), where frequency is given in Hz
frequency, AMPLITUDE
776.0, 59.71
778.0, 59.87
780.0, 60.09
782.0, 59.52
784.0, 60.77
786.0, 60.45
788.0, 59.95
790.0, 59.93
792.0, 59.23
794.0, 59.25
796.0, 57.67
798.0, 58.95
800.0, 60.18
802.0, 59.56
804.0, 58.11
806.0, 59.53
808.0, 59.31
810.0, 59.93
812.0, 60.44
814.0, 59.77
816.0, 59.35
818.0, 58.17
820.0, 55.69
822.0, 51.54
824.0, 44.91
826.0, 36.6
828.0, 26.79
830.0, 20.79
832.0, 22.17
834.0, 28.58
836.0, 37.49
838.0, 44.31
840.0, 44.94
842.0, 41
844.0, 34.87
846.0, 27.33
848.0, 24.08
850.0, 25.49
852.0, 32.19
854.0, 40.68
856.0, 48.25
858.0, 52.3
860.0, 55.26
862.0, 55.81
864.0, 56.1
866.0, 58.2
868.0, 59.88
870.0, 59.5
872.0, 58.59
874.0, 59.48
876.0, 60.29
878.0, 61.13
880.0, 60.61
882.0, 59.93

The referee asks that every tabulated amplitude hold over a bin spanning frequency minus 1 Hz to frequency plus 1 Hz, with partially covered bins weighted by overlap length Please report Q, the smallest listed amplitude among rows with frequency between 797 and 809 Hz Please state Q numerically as 58.11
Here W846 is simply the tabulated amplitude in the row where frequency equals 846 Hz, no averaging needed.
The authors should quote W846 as 27.33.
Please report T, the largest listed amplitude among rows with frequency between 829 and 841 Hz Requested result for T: 44.94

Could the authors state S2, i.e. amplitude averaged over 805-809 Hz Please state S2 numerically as 59.4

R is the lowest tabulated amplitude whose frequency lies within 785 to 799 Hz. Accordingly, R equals 57.67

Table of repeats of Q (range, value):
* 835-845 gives 34.87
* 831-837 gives 22.17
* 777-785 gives 59.52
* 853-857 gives 40.68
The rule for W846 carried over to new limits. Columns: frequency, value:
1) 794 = 59.25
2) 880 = 60.61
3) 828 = 26.79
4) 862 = 55.81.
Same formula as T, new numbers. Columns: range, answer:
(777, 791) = 60.77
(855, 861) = 55.26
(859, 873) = 59.88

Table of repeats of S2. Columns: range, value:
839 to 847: 37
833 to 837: 33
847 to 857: 34.1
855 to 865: 53.5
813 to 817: 59.6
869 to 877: 59.5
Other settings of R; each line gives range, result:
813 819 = 58.17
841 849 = 24.08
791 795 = 59.23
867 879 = 58.59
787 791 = 59.93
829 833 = 20.79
